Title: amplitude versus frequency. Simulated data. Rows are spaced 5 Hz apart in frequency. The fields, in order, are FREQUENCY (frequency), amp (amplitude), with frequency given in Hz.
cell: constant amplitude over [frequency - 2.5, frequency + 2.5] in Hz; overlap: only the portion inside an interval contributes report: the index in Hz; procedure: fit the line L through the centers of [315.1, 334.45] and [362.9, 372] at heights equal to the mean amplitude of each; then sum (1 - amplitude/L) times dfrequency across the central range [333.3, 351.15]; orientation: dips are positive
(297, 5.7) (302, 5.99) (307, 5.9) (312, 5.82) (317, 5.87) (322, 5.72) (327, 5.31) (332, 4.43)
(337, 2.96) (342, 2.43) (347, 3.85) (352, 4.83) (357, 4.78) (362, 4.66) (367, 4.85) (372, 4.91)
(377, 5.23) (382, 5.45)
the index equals 6.2 Hz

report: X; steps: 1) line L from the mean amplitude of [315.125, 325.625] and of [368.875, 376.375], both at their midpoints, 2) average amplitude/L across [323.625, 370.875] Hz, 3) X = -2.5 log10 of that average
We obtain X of 0.24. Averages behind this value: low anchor 5.74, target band 4.28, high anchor 4.99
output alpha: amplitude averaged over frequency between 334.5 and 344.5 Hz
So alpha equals 2.7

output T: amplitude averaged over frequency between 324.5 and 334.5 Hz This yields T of 4.87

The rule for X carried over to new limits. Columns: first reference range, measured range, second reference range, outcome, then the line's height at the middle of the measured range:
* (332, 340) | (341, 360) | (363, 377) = -0.011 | 4.04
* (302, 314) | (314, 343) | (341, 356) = 0.090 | 4.9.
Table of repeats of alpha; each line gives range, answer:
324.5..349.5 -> 3.8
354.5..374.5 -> 4.8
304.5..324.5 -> 5.83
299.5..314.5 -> 5.9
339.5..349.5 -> 3.14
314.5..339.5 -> 4.86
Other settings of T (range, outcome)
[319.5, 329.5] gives 5.51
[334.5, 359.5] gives 3.77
